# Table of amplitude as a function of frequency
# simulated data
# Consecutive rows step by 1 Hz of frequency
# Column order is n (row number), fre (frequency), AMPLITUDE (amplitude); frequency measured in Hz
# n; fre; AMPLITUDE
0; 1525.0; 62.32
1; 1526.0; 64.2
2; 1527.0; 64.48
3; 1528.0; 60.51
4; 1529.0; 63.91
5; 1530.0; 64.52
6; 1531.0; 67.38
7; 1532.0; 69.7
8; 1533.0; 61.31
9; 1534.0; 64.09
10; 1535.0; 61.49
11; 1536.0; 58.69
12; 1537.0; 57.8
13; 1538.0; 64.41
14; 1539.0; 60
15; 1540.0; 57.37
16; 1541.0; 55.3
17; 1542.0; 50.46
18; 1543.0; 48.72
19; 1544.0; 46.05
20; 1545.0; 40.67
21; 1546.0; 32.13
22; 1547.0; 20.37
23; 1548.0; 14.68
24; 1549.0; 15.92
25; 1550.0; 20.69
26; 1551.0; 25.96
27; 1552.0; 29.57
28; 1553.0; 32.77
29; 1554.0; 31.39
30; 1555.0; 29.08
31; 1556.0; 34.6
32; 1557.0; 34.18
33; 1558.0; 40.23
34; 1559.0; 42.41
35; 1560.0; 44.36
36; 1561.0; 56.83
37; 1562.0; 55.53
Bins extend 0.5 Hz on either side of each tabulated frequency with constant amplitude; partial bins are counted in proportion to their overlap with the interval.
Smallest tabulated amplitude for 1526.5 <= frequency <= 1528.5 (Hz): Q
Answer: 60.51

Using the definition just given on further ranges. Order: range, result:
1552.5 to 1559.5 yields 29.08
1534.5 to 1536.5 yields 58.69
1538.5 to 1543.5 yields 48.72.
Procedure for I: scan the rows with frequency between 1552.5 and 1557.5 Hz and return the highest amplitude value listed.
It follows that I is 34.6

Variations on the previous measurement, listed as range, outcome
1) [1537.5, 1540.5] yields 64.41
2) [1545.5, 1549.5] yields 32.13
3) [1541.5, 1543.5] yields 50.46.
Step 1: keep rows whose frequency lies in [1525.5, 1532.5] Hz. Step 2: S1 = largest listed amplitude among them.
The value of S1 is 69.7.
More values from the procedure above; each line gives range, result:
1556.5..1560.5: 44.36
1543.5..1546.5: 46.05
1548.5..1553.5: 32.77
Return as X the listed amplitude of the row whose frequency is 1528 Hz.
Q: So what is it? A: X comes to 60.51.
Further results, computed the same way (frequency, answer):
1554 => 31.39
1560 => 44.36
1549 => 15.92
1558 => 40.23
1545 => 40.67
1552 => 29.57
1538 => 64.41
